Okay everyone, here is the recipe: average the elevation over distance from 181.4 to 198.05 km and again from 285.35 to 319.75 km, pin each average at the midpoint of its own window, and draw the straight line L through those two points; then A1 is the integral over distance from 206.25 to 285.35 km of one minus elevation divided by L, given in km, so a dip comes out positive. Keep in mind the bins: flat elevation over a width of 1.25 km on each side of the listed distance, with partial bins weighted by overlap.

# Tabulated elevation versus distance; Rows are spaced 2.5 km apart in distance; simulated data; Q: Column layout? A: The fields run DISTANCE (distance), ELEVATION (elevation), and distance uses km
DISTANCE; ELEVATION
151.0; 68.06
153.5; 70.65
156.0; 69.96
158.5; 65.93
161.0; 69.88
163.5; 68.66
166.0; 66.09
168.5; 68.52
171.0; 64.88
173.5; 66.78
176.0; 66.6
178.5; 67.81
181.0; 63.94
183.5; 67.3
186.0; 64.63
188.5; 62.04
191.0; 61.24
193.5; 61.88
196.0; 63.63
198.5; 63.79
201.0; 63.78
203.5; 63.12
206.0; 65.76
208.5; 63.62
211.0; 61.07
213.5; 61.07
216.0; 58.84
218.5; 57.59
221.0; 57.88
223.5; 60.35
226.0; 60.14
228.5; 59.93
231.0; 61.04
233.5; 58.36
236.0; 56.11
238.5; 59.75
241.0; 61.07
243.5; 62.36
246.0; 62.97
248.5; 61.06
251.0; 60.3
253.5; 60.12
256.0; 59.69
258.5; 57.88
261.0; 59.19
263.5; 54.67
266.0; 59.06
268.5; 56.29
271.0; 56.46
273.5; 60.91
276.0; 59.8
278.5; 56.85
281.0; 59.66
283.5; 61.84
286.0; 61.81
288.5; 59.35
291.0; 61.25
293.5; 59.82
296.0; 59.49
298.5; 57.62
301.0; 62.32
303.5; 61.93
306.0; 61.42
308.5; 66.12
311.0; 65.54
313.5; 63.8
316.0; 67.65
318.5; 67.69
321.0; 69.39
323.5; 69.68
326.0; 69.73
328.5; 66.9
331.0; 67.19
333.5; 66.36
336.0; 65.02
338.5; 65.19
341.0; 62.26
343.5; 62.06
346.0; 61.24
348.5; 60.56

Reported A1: 4.3 km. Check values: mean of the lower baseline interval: 63.5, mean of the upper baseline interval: 62.6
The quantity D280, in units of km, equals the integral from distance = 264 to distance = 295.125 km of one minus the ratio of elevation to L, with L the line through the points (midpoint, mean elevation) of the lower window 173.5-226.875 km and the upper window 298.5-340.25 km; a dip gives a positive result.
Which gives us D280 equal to 2.6 km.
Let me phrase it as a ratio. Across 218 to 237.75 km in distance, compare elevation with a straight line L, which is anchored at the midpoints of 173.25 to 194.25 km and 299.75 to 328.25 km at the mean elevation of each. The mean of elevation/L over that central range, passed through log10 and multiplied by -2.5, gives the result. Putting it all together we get 0.11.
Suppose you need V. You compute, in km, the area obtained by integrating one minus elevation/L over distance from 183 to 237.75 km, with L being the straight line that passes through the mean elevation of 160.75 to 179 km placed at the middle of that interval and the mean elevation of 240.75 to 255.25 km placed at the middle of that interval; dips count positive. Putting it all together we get 2.4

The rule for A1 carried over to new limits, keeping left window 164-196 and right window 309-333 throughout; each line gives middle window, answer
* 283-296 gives 1.22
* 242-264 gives 2.10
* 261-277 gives 2.08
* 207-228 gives 1.80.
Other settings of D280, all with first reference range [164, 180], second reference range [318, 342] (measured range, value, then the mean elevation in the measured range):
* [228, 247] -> 1.9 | 60.2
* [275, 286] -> 1.2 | 59.8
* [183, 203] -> 1.0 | 63.4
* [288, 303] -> 1.5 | 60.1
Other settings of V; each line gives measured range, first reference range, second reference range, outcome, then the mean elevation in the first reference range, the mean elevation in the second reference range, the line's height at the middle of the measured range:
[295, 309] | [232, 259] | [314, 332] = 1.0 km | 60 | 68.1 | 65.9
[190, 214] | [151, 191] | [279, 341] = 1.1 km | 66.8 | 63.9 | 66.1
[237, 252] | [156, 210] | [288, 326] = 0.8 km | 65.3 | 63.8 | 64.6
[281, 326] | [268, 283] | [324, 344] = -0.9 km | 58.6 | 65.9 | 62.1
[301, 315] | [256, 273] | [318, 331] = 0.4 km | 57.6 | 68.6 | 65.6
